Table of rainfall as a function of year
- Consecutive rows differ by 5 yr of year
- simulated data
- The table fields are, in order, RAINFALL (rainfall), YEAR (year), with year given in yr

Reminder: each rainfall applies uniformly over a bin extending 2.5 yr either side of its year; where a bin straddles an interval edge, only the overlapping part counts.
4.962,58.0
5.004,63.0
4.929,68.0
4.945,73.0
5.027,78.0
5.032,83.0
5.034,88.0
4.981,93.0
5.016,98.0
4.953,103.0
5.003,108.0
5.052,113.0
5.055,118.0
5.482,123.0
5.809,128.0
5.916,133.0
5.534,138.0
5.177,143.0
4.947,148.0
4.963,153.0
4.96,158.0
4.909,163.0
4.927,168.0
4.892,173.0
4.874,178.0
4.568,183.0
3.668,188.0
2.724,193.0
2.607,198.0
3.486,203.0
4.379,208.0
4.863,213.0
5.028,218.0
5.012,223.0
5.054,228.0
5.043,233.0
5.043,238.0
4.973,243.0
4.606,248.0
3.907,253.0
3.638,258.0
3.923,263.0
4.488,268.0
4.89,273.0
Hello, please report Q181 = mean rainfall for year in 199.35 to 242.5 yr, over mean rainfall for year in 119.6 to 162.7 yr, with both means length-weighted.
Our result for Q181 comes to 0.9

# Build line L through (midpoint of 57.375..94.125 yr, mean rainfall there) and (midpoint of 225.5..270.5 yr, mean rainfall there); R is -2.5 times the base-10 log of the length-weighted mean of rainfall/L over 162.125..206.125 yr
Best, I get 0.16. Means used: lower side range 4.99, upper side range 4.52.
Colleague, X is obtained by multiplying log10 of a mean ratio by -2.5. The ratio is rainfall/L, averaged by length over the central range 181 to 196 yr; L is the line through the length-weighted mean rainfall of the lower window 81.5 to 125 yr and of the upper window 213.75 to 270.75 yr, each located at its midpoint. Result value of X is 0.31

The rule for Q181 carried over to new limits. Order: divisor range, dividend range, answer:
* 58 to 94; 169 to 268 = 0.87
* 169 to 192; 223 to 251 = 1.12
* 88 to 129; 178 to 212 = 0.73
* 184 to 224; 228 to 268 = 1.13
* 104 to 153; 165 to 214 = 0.77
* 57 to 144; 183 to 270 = 0.83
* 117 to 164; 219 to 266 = 0.87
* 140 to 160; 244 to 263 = 0.82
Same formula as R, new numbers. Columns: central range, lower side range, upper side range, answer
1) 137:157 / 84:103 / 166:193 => -0.11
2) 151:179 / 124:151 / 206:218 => 0.06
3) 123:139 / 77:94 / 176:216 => -0.25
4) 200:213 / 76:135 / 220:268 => 0.17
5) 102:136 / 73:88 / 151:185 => -0.08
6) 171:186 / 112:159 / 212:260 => 0.07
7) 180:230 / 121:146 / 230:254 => 0.21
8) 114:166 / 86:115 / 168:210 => -0.16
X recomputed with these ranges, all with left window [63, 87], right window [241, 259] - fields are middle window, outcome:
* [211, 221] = -0.12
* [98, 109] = -0.02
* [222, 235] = -0.15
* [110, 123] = -0.07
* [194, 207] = 0.38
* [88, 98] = -0.02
